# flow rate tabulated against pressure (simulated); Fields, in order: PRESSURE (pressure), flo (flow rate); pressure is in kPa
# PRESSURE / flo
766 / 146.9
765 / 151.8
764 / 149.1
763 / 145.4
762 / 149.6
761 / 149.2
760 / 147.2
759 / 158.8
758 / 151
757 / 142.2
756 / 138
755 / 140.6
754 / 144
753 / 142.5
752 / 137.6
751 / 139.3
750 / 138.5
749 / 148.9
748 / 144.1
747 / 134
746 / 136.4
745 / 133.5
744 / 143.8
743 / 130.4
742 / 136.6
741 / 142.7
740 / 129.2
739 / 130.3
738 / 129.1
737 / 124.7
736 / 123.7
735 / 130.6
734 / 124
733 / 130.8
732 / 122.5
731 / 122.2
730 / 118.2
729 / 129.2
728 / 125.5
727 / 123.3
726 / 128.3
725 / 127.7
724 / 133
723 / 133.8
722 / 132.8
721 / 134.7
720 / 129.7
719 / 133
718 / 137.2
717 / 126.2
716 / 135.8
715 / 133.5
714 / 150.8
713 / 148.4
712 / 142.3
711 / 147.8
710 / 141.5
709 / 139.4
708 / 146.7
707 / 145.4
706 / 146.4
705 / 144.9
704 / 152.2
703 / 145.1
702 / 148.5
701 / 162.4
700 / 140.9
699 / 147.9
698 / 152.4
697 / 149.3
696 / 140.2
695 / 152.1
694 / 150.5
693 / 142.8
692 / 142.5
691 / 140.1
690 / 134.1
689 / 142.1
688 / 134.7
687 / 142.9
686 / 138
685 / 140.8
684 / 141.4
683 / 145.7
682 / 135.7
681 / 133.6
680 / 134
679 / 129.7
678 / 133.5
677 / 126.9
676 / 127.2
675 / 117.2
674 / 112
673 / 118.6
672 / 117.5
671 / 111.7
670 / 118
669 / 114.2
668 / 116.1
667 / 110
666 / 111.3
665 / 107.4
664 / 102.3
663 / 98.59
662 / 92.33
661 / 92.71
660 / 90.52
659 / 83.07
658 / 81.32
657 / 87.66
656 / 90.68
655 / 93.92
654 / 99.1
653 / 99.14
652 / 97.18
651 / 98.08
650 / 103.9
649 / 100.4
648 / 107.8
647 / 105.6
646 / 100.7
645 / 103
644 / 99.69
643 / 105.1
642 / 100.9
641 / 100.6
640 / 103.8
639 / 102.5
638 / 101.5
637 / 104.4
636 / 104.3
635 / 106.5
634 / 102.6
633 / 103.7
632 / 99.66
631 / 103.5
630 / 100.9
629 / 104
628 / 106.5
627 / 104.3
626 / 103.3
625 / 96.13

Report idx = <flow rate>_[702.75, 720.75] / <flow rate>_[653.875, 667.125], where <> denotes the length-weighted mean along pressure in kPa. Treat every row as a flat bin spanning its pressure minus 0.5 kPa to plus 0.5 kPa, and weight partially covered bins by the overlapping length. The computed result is 1.5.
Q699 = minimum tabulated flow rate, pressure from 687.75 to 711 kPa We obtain 134.1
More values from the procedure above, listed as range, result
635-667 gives 81.32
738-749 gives 129.1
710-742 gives 118.2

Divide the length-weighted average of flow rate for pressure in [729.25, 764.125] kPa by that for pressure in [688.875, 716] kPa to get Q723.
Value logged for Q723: 0.94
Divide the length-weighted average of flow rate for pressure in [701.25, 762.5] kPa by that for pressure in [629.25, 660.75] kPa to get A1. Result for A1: 1.38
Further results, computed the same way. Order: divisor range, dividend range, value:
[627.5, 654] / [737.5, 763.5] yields 1.37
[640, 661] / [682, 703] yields 1.48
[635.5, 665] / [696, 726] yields 1.44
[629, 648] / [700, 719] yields 1.40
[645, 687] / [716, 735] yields 1.15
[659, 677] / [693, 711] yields 1.35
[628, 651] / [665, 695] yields 1.26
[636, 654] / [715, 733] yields 1.27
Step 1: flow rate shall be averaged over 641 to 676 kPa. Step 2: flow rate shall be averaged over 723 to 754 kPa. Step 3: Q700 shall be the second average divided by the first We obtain 1.29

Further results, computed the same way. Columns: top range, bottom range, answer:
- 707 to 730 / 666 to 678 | 1.15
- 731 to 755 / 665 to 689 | 1.06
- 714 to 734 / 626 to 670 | 1.28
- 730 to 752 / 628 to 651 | 1.29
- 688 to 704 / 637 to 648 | 1.42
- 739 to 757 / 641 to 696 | 1.20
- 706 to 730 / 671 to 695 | 1.01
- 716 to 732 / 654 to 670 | 1.31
